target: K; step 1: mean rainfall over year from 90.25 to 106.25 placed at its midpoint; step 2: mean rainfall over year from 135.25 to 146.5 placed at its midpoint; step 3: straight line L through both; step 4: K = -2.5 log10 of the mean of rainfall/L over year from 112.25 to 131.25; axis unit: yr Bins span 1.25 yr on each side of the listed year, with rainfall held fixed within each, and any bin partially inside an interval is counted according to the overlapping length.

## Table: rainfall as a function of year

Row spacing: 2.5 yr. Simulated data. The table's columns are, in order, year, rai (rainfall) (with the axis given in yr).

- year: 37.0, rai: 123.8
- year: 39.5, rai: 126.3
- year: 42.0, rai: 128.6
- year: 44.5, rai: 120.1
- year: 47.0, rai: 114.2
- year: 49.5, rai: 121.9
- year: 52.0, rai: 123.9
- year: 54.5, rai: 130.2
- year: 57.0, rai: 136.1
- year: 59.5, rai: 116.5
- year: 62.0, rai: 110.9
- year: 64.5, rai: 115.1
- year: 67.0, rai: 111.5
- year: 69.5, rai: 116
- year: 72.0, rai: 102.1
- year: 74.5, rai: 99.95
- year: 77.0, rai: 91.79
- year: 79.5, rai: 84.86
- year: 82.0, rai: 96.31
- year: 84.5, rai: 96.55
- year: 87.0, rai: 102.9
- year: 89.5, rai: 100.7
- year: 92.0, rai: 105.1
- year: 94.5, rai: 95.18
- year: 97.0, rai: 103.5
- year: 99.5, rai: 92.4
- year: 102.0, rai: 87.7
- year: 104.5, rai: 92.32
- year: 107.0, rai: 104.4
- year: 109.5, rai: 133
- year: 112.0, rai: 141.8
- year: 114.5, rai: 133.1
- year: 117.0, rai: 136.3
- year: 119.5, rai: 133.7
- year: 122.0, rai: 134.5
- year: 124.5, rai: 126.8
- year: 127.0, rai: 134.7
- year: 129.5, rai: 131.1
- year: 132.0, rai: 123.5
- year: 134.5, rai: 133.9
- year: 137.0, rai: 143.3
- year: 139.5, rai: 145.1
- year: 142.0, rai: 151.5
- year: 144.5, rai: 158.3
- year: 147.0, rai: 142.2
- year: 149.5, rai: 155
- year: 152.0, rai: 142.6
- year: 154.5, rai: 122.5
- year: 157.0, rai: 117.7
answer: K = -0.07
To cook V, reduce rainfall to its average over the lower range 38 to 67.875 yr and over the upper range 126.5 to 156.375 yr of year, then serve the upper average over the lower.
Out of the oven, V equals 1.15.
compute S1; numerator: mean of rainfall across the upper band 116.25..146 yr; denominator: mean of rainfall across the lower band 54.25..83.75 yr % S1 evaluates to 1.27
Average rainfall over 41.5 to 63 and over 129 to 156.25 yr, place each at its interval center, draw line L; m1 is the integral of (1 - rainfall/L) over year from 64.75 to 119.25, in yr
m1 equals 10.0 yr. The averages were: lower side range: 122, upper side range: 141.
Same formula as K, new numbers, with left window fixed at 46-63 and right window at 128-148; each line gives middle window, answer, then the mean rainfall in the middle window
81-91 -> 0.287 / 99.3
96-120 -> 0.166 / 115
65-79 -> 0.211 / 104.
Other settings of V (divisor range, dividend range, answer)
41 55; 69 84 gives 0.80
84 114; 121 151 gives 1.33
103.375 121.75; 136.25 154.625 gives 1.17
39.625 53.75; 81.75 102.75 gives 0.80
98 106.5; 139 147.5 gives 1.63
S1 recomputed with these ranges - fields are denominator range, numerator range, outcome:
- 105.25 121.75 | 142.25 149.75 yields 1.17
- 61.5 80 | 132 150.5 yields 1.39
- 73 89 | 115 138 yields 1.39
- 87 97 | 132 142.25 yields 1.39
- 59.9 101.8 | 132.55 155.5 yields 1.41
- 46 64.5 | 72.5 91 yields 0.79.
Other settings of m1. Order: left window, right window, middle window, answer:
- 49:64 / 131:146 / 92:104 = 3.4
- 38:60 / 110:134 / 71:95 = 5.8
